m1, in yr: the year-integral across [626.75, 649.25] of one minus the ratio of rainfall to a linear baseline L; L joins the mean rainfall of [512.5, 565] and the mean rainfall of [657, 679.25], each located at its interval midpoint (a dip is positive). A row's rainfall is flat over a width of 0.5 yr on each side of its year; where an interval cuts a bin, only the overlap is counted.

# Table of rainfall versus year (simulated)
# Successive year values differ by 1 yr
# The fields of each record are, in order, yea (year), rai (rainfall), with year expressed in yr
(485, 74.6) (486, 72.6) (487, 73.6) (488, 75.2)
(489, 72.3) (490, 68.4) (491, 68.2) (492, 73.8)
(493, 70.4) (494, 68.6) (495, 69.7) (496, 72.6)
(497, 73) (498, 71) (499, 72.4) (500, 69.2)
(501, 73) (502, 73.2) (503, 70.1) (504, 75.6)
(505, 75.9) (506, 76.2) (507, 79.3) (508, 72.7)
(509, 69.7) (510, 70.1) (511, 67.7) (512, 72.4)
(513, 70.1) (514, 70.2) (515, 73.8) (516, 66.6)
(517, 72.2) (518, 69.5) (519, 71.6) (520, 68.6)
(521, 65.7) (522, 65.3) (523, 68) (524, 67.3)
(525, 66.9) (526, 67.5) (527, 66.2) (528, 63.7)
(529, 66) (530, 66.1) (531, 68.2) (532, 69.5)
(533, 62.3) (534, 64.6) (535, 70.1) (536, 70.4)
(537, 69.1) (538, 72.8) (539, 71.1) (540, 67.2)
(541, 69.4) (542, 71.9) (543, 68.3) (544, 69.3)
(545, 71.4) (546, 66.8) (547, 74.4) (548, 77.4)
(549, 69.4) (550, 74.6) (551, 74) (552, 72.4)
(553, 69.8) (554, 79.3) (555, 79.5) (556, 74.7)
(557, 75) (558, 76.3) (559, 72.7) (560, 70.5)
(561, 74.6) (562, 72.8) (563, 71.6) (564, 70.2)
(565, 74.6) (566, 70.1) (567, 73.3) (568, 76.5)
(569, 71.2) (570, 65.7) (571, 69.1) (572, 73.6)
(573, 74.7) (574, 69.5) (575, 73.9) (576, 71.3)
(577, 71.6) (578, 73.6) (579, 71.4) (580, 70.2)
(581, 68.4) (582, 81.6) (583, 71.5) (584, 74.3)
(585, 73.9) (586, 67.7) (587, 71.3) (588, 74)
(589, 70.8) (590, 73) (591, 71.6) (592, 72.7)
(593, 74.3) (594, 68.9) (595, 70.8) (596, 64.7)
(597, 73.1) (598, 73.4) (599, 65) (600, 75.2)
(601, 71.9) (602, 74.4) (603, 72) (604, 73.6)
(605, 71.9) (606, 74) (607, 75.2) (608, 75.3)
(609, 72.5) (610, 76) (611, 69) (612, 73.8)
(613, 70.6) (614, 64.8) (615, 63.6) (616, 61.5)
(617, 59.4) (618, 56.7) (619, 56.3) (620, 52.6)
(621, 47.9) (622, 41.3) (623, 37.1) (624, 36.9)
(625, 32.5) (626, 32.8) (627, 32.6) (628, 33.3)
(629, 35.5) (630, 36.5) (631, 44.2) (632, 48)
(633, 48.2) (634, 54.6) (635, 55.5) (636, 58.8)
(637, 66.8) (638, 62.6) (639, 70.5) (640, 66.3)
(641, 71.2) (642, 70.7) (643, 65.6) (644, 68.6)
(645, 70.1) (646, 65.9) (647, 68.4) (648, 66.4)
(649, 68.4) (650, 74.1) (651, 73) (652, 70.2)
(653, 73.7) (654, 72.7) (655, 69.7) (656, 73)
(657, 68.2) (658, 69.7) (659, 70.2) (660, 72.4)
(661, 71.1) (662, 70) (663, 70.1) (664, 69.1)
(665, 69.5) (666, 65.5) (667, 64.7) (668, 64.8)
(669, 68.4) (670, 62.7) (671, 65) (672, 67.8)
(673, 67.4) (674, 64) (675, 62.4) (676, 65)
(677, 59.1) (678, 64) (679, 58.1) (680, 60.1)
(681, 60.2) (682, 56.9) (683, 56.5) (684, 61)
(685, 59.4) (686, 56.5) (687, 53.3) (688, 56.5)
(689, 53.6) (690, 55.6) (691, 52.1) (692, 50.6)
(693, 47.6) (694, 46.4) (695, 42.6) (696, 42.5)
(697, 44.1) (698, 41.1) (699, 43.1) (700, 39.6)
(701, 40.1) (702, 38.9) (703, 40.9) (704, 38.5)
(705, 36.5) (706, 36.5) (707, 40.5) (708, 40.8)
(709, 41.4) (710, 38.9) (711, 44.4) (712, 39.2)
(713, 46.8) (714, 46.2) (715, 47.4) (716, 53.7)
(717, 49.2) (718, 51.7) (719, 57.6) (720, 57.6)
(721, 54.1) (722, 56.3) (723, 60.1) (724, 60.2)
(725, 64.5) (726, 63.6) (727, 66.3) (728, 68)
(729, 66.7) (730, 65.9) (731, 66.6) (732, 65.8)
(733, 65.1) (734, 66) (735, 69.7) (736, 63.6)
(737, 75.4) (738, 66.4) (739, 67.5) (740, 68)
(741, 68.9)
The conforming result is 3.2 yr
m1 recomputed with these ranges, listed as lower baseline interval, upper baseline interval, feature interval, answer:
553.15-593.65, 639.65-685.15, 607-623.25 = 1.88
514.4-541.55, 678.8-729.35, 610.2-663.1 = -2.77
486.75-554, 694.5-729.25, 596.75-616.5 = -3.52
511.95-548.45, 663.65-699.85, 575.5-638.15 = 0.39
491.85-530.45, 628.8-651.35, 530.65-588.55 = -4.19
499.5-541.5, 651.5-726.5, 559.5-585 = -2.63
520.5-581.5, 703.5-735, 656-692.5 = -2.91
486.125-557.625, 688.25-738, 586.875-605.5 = -2.41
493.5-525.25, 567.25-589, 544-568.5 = -0.54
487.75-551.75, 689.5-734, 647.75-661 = -3.42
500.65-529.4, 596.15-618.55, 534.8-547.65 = -0.02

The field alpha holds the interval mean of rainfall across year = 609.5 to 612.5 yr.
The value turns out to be 72.9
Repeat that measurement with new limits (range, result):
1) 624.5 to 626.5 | 32.6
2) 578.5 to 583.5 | 72.6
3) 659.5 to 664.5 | 70.5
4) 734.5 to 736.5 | 66.7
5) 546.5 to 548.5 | 75.9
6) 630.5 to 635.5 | 50.1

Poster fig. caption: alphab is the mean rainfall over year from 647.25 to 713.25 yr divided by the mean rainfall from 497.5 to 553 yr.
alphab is 0.8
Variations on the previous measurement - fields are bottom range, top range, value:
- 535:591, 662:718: 0.73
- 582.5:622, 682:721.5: 0.69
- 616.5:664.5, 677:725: 0.84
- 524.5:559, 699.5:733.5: 0.73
